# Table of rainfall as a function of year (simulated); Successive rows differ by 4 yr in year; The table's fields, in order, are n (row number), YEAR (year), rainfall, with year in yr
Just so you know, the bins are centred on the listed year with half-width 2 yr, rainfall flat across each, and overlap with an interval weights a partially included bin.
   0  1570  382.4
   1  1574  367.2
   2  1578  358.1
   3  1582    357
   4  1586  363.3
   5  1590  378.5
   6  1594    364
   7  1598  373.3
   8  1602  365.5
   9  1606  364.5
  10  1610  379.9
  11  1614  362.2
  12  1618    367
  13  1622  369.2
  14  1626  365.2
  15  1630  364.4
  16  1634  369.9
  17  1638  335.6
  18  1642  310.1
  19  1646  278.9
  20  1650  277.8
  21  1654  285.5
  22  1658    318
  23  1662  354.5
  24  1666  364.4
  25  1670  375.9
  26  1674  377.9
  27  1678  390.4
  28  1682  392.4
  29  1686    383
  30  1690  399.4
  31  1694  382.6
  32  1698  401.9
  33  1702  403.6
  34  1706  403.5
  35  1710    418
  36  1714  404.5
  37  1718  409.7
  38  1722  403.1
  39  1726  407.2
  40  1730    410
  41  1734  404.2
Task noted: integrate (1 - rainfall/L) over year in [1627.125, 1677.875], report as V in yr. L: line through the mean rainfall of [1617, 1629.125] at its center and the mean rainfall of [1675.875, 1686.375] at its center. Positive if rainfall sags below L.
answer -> 5.5 yr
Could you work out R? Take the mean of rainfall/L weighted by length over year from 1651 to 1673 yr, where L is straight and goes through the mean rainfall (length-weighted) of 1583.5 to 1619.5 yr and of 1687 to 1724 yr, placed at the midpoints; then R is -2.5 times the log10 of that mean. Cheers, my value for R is 0.15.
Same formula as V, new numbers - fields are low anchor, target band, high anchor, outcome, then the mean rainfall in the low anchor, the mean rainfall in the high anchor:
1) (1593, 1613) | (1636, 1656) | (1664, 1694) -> 4.22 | 369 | 383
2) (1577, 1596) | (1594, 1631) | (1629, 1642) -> -1.21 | 364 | 349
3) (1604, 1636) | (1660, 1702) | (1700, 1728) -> 1.08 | 368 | 407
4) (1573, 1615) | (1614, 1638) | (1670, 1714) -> 0.75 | 367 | 395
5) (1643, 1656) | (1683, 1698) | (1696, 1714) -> -0.65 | 283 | 406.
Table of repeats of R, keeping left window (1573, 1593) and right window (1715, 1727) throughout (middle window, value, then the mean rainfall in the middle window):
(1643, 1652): 0.34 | 282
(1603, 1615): 0.01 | 369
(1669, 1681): 0.03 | 383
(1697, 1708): -0.01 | 403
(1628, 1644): 0.11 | 345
